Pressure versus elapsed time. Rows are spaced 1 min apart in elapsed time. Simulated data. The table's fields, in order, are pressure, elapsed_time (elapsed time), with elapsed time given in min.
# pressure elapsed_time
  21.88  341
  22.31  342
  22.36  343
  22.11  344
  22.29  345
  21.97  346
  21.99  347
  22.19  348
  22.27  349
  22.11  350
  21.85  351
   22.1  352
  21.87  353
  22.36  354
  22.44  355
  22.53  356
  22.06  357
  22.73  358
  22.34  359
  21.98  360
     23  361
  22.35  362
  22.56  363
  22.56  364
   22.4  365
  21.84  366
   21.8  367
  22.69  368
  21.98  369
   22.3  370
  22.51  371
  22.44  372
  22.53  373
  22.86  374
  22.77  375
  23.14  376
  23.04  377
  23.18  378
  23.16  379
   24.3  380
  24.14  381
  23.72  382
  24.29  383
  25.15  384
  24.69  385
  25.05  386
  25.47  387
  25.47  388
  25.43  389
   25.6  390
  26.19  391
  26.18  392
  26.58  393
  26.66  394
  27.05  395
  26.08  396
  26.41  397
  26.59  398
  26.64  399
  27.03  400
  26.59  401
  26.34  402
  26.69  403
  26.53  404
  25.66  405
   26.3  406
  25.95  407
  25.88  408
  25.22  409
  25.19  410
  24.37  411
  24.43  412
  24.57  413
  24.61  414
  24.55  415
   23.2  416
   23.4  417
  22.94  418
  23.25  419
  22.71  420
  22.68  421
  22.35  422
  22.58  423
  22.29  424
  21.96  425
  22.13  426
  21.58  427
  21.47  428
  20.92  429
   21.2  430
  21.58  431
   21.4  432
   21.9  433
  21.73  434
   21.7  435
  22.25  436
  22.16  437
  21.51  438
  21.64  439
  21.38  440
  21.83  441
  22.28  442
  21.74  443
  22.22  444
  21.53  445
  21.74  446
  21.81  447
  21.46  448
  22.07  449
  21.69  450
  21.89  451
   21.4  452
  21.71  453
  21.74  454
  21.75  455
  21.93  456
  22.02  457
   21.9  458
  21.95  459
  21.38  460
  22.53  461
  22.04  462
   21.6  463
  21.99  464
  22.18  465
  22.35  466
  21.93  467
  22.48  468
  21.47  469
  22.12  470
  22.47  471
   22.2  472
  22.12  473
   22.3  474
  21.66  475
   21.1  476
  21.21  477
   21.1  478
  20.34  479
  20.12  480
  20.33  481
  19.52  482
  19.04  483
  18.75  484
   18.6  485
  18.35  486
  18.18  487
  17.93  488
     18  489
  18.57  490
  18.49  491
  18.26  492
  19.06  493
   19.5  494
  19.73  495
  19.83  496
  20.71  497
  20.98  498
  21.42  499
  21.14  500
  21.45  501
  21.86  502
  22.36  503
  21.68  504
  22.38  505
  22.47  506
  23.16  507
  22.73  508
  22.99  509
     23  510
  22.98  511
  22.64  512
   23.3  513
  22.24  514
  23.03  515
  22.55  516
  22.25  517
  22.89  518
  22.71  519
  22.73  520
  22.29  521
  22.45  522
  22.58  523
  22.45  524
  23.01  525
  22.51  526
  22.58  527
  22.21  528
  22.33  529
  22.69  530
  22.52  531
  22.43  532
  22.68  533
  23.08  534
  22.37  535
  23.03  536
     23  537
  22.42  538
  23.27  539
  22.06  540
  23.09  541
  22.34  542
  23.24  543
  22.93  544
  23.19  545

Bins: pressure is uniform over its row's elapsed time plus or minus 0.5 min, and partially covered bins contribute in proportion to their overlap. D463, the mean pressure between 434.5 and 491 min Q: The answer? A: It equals 21.2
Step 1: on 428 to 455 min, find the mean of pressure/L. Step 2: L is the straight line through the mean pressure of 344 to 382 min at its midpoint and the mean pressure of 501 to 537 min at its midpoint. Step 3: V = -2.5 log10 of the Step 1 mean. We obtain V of 0.04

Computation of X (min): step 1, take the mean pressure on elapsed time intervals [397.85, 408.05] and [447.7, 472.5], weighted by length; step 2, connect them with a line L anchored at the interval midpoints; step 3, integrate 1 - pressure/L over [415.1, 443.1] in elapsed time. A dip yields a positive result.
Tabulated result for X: 2.6 min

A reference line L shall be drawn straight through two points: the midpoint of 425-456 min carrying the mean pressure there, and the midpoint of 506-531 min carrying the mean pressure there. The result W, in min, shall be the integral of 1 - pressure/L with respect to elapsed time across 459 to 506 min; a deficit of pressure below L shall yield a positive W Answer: 3.1 min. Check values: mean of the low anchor 21.7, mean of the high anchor 22.7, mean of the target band 20.7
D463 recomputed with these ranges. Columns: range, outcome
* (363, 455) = 23.5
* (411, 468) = 22.2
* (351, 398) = 23.7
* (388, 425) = 25.1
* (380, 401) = 25.7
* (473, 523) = 21.1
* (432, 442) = 21.8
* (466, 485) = 21.1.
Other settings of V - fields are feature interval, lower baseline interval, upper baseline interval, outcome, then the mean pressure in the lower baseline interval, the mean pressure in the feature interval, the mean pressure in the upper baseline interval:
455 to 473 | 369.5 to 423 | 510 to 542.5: 0.08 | 24.7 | 22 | 22.7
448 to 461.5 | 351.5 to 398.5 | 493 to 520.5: 0.04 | 23.7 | 21.8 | 22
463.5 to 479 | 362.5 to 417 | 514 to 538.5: 0.07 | 24.6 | 21.9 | 22.6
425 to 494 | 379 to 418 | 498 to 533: 0.13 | 25.4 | 21.2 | 22.5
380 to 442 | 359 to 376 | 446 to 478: -0.09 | 22.4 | 24.1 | 21.9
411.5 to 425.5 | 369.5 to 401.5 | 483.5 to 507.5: 0.01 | 24.8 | 23.3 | 20.1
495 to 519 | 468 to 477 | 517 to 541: 0.01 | 21.9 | 22.1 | 22.6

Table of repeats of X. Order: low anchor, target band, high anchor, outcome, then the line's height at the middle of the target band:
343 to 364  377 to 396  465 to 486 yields -2.75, 21.9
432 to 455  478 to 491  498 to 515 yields 1.82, 22.1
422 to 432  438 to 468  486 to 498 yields -1.76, 20.7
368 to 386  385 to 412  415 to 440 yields -3.74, 22.8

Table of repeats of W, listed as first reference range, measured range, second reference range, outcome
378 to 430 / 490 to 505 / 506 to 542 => 1.7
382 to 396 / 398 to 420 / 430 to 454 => -0.9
